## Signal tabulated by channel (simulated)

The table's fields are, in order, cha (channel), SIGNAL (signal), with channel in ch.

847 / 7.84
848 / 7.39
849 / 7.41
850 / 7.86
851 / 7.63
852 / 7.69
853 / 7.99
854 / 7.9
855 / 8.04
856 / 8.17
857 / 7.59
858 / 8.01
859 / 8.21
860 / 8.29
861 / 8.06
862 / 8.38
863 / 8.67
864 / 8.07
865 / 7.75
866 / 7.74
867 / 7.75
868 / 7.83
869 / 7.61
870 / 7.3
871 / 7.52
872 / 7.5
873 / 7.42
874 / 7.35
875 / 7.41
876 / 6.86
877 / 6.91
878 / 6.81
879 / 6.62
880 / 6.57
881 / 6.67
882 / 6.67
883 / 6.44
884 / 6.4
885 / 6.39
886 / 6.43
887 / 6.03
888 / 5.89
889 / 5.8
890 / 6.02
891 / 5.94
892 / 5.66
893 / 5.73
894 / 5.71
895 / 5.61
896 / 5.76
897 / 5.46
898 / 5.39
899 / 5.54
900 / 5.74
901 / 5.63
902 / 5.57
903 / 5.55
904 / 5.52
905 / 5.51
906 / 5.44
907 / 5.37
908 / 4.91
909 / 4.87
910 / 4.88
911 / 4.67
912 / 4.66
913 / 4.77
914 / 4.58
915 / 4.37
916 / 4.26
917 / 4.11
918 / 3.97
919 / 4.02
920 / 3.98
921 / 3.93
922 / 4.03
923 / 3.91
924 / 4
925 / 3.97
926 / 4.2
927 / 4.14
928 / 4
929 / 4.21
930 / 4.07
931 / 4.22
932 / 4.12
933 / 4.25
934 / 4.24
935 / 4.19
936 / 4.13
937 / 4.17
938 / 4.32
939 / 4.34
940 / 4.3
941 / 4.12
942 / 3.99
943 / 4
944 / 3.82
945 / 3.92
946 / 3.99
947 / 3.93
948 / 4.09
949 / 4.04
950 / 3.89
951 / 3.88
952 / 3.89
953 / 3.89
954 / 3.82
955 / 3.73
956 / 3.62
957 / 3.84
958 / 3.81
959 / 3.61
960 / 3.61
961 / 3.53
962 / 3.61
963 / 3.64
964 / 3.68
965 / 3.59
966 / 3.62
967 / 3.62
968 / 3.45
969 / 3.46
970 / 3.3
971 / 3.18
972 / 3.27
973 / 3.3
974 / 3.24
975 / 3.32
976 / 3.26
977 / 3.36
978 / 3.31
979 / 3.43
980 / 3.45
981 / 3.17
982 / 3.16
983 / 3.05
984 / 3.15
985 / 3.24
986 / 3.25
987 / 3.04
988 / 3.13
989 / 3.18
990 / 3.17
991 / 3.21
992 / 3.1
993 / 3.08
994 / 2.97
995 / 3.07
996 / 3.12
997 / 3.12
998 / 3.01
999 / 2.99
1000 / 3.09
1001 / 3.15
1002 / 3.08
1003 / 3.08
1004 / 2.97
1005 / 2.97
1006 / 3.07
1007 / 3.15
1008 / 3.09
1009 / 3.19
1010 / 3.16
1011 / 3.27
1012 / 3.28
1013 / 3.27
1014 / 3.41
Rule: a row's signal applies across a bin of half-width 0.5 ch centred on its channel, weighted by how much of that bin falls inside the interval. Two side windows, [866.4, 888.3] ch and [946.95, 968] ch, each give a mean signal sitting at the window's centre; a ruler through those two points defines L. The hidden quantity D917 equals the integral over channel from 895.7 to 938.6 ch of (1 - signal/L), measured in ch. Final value 6.0 ch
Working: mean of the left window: 6.94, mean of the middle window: 4.61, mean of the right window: 3.75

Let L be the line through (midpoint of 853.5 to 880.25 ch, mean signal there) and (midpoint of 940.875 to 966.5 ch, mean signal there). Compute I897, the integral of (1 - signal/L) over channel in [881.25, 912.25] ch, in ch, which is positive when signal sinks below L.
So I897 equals 3.28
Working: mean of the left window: 7.65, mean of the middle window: 5.67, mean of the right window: 3.81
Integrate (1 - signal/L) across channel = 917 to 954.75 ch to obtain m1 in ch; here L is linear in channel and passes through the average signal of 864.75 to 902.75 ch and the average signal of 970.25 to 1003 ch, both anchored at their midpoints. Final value 5.8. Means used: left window 6.5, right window 3.18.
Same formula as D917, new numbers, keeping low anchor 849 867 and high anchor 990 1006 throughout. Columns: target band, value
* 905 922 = 4.17 ch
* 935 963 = 5.06 ch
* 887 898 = 1.65 ch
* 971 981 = 1.37 ch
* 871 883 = 0.55 ch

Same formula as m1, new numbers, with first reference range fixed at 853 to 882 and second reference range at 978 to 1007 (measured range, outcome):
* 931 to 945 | 2.6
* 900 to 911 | 1.6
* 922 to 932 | 2.5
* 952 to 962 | 1.5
